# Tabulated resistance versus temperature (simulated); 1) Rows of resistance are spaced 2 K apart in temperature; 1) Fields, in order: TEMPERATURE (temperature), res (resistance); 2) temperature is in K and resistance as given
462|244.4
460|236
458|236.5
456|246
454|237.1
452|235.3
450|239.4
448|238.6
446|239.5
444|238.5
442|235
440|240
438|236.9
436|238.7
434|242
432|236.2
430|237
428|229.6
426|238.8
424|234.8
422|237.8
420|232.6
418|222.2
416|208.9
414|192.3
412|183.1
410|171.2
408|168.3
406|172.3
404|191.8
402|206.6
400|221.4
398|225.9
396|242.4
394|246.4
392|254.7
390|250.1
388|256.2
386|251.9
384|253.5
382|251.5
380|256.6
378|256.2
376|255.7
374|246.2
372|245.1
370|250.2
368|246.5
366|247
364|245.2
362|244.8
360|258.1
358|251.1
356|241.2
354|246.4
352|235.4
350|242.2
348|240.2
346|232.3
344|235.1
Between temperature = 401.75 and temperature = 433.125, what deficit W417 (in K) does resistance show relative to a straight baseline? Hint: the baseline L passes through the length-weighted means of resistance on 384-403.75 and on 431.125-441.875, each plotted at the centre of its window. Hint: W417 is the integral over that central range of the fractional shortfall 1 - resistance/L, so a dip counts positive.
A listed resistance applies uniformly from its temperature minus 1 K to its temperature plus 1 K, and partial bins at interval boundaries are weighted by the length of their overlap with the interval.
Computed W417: 3.7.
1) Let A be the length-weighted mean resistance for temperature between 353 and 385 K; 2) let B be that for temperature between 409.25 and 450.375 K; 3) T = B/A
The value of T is 0.91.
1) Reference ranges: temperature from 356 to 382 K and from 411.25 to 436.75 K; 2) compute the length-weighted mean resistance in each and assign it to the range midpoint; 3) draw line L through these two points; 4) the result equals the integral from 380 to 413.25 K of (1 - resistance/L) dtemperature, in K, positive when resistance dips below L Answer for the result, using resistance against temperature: 2.2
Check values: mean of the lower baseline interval 250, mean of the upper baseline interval 226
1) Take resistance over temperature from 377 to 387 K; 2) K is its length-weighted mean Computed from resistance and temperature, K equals 254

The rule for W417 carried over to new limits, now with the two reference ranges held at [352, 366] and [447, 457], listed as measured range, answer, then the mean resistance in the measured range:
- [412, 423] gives 1.21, 216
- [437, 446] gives 0.09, 238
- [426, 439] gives 0.21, 237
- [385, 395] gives -0.31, 252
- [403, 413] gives 2.70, 177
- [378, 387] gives -0.32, 254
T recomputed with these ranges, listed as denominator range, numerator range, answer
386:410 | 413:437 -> 1.04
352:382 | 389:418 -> 0.84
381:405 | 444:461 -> 1.00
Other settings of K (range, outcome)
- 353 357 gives 244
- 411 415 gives 188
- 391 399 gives 242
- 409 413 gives 177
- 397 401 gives 224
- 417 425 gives 232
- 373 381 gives 254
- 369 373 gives 248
